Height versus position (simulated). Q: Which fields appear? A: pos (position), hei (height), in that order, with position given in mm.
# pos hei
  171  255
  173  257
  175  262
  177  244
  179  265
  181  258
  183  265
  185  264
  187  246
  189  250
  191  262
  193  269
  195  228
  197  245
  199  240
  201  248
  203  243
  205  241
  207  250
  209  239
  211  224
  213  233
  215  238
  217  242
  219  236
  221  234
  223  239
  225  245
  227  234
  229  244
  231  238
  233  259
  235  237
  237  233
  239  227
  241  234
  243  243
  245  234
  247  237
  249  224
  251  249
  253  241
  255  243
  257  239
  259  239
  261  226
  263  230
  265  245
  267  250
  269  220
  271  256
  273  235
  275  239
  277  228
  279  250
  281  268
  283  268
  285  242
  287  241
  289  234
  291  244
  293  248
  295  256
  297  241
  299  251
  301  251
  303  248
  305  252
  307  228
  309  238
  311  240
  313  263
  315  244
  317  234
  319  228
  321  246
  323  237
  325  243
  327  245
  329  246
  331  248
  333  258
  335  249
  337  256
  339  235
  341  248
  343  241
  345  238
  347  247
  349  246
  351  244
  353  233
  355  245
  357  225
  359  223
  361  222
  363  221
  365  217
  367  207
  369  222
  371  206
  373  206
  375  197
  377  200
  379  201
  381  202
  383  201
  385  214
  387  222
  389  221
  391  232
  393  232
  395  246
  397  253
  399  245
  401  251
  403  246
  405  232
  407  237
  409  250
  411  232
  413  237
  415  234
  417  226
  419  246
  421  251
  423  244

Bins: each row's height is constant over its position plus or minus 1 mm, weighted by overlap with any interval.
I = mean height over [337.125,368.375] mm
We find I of 233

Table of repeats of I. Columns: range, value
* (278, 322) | 246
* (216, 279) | 238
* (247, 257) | 239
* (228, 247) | 239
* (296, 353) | 244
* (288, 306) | 247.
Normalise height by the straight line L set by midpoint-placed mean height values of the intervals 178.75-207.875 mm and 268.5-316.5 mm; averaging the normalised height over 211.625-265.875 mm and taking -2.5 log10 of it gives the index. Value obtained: 0.048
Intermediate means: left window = 251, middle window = 238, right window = 245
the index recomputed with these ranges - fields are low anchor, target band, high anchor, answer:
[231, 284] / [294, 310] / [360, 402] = -0.06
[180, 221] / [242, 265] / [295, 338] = 0.04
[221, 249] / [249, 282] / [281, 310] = 0.01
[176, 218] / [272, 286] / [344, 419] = -0.04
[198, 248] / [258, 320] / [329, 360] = -0.01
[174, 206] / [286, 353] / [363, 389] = -0.10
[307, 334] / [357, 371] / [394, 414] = 0.12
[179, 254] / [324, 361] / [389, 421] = -0.01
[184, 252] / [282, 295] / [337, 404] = -0.05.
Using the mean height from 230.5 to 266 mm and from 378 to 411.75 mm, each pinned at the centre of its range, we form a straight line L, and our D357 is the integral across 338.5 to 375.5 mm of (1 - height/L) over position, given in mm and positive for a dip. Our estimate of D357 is 0.7 mm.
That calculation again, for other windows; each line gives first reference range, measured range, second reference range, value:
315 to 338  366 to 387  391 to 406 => 3.2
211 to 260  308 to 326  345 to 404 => -0.8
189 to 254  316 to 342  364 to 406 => -1.8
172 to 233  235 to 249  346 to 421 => 0.5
